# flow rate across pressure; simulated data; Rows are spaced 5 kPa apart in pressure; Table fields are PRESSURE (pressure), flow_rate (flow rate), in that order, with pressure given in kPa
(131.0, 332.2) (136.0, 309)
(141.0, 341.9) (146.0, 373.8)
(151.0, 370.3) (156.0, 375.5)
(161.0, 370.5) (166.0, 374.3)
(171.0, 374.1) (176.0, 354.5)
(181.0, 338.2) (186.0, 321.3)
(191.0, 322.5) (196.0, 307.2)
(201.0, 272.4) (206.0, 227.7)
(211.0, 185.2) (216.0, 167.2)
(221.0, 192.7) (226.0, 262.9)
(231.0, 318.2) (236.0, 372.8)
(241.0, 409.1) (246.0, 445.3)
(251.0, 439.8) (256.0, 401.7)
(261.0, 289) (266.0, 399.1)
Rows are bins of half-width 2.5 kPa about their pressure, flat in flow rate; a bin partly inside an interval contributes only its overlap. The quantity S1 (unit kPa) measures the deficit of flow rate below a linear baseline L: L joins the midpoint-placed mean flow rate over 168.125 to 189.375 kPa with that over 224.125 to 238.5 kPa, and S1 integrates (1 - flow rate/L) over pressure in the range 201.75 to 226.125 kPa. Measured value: 9.1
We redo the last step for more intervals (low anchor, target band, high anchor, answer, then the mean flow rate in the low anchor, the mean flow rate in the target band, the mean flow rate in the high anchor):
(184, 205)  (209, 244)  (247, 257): 9.33 kPa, 300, 276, 427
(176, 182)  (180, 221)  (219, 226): 3.64 kPa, 345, 261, 218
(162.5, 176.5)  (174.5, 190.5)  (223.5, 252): 1.51 kPa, 370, 335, 371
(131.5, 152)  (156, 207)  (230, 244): 3.65 kPa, 346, 332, 375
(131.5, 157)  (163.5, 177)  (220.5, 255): -0.59 kPa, 351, 369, 360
